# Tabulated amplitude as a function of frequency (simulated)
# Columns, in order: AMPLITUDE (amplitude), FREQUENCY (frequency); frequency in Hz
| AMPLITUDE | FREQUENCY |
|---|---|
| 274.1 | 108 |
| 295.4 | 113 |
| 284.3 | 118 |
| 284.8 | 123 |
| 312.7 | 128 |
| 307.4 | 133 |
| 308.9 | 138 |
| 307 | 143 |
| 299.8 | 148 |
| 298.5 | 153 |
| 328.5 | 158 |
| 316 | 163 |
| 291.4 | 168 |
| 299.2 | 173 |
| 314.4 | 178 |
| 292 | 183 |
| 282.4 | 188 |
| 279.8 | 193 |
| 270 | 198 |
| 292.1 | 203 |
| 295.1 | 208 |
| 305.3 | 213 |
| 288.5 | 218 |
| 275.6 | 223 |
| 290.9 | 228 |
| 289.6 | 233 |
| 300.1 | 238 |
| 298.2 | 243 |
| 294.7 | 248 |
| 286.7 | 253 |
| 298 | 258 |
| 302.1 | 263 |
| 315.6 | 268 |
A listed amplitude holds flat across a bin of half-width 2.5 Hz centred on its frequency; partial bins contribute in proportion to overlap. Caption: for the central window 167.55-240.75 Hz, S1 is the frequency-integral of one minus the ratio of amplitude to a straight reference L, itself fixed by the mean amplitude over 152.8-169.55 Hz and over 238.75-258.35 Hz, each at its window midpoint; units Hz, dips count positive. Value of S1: 2.8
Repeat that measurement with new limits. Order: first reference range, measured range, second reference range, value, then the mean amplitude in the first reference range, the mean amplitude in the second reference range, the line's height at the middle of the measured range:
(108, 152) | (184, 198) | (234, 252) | 0.80 Hz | 299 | 296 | 297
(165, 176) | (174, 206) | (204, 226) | 0.60 Hz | 297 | 291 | 295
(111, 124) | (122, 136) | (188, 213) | -0.76 Hz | 288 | 286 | 288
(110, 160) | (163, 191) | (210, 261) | 0.09 Hz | 302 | 293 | 298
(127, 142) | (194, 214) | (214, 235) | 0.25 Hz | 309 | 287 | 292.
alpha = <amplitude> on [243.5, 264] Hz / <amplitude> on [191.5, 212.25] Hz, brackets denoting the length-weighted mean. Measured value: 1.03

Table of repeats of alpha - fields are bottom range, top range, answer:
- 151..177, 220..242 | 0.94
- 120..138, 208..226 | 0.96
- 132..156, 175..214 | 0.96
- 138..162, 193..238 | 0.93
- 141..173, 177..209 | 0.94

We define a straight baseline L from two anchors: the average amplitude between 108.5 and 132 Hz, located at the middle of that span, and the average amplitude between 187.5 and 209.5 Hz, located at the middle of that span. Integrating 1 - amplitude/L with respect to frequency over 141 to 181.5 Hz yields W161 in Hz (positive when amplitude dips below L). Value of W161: -2.6 Hz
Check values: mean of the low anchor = 293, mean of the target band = 306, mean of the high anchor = 284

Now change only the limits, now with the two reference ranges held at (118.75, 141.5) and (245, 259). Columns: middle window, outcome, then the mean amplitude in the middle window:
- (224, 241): 0.1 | 292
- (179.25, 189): 0.2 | 291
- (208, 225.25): 0.3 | 291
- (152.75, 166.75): -0.7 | 315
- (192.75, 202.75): 0.6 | 278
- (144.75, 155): 0.0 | 300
